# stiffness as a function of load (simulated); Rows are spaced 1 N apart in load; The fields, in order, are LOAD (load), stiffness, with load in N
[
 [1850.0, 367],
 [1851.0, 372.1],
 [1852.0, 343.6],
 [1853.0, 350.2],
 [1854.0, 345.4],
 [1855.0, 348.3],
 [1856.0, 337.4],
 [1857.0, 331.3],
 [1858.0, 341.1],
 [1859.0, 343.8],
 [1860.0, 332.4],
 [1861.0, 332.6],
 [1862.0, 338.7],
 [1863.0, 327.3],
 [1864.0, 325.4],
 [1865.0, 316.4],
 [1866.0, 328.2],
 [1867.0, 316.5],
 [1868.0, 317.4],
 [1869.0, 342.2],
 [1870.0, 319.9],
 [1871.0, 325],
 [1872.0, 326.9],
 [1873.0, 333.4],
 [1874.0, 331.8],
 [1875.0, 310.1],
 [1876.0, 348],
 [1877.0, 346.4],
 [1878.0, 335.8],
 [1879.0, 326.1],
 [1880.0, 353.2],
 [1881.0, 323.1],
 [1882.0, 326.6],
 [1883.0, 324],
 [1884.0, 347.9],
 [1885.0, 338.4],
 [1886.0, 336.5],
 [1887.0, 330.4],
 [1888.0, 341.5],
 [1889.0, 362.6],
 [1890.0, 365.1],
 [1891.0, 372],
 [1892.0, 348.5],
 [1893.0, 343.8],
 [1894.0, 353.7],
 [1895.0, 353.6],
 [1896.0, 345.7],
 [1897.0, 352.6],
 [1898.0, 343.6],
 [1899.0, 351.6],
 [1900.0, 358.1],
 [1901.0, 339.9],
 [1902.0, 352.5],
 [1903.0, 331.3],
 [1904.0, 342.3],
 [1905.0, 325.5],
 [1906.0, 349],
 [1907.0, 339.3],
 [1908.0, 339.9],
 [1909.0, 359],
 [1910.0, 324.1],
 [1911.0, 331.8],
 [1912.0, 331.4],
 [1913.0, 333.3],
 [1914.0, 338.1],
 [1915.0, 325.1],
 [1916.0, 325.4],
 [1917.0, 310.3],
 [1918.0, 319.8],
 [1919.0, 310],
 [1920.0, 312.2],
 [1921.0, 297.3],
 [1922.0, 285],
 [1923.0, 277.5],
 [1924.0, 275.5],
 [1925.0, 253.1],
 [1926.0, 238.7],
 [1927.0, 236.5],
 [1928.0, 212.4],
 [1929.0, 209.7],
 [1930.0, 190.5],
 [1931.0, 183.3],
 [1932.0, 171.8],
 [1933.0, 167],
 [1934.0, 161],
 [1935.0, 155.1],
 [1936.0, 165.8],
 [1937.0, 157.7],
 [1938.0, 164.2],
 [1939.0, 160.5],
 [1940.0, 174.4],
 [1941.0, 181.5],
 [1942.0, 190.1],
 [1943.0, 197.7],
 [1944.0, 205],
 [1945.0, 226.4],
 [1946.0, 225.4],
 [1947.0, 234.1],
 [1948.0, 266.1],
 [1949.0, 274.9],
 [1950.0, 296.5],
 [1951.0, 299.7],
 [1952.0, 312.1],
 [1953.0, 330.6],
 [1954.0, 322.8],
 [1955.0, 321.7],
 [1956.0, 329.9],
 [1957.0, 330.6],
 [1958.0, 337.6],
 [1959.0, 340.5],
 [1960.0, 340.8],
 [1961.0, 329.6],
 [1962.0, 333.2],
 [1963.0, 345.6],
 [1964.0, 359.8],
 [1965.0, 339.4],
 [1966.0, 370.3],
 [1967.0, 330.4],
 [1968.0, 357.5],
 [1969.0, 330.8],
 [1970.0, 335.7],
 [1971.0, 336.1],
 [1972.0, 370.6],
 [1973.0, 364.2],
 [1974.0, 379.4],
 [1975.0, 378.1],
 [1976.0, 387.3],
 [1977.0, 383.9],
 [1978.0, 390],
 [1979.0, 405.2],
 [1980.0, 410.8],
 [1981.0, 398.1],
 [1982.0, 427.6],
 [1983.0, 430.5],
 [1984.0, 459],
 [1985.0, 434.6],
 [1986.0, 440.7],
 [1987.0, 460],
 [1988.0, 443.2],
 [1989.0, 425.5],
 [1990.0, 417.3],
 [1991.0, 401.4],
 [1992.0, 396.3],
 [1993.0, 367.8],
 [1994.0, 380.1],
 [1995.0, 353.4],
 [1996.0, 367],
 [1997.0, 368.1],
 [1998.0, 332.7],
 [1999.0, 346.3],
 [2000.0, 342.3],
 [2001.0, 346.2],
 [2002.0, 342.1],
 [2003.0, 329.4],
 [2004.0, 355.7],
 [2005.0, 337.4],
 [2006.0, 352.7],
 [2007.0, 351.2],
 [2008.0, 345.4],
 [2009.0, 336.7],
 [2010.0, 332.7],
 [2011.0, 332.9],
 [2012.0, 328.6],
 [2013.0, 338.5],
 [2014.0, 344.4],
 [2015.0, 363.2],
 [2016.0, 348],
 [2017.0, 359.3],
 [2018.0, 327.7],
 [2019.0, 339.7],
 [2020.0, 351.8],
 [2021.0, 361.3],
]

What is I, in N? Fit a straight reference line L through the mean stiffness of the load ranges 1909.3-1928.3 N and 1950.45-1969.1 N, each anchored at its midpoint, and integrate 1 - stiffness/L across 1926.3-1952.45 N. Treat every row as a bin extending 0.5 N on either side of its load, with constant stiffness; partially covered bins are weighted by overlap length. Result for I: 9.0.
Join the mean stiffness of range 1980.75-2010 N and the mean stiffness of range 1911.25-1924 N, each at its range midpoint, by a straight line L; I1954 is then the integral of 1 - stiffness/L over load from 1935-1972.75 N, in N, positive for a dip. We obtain 6.9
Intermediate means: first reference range 313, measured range 283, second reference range 381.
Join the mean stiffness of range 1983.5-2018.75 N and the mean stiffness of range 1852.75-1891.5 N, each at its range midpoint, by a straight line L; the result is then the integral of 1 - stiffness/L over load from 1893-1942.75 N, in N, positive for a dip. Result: 9.8 N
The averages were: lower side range 336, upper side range 369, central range 278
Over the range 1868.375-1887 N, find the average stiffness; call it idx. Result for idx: 333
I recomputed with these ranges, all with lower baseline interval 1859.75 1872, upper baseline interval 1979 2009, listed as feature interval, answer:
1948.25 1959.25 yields 1.5 N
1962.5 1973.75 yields 0.7 N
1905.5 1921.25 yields 0.9 N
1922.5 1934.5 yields 4.7 N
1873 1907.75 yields -0.5 N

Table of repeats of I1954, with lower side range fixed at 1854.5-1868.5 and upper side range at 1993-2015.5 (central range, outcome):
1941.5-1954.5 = 3.1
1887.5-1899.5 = -0.6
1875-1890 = -0.2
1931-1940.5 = 4.9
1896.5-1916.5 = -0.2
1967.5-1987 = -2.7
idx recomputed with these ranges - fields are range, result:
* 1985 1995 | 413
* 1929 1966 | 254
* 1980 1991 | 431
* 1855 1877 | 331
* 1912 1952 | 241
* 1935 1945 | 179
